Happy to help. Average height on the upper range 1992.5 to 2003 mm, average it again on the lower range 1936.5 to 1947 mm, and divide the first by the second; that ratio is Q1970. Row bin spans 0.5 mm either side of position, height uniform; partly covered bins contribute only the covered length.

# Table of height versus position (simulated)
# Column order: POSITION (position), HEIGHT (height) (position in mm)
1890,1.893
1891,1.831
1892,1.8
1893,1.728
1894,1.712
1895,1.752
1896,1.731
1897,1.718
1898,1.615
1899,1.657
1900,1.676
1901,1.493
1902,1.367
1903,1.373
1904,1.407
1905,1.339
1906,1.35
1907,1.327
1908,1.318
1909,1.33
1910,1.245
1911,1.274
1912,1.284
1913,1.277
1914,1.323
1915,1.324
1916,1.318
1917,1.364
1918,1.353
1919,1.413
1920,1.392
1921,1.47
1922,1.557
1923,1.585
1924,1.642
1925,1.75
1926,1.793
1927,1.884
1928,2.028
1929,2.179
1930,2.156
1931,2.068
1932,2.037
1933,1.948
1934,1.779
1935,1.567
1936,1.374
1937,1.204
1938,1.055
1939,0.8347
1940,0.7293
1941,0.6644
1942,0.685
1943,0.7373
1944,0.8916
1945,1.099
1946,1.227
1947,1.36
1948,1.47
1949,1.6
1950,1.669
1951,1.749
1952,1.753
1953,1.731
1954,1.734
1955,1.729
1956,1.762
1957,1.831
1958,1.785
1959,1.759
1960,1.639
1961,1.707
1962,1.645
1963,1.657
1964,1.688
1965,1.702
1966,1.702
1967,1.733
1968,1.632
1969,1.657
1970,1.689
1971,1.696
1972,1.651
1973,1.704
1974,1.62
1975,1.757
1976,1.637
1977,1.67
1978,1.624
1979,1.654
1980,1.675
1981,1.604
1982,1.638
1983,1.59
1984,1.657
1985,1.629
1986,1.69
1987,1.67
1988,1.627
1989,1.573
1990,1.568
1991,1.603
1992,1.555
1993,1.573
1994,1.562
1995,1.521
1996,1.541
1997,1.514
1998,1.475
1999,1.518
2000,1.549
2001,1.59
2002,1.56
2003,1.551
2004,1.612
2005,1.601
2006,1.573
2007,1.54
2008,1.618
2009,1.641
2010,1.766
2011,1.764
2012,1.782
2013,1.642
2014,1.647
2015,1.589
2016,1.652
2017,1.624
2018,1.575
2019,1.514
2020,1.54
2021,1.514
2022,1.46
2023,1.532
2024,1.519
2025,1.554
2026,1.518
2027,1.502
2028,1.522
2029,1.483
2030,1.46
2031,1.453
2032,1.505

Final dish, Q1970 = 1.6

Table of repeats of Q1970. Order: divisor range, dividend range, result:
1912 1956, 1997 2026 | 1.07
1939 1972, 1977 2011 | 1.07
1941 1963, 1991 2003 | 1.04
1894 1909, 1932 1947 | 0.77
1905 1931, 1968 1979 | 1.09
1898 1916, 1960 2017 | 1.18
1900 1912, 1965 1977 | 1.24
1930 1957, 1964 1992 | 1.16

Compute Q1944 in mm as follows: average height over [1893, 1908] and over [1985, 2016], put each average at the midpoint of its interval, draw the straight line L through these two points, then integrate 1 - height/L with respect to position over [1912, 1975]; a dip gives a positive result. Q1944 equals 0.8 mm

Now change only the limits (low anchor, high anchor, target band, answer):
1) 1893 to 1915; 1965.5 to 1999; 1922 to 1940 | -1.82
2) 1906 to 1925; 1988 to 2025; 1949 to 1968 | -3.04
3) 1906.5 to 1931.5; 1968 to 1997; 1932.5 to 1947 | 4.02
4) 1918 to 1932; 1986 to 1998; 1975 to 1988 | -0.37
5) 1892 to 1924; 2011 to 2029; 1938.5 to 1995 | -0.83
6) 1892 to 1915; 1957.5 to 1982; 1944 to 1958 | 0.40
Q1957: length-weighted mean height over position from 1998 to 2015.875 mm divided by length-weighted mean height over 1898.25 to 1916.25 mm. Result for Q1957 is 1.2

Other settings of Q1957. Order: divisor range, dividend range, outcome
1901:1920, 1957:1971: 1.27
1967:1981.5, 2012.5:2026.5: 0.94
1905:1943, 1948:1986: 1.16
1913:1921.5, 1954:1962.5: 1.27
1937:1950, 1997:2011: 1.50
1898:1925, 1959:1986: 1.18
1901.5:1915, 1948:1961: 1.30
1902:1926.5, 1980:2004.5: 1.13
